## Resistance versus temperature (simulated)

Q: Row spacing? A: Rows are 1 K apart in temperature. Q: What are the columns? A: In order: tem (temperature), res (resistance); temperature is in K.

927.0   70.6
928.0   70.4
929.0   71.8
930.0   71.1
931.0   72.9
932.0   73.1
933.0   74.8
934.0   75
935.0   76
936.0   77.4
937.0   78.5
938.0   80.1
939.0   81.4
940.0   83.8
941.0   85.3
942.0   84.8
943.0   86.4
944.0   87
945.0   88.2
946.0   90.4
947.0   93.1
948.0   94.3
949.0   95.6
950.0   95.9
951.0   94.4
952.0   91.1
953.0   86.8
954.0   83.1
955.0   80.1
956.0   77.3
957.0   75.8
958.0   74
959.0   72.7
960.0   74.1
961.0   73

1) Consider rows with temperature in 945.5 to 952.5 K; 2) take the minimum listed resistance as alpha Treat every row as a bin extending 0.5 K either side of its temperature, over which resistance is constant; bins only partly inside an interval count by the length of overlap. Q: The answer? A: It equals 90.4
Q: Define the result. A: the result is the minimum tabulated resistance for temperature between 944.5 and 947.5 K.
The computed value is 88.2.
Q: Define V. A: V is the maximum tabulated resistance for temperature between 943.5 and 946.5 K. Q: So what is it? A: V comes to 90.4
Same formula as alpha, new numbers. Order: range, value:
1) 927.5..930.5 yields 70.4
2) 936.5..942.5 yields 78.5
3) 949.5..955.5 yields 80.1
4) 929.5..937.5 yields 71.1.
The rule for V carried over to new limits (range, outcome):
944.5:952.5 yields 95.9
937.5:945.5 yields 88.2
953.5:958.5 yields 83.1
